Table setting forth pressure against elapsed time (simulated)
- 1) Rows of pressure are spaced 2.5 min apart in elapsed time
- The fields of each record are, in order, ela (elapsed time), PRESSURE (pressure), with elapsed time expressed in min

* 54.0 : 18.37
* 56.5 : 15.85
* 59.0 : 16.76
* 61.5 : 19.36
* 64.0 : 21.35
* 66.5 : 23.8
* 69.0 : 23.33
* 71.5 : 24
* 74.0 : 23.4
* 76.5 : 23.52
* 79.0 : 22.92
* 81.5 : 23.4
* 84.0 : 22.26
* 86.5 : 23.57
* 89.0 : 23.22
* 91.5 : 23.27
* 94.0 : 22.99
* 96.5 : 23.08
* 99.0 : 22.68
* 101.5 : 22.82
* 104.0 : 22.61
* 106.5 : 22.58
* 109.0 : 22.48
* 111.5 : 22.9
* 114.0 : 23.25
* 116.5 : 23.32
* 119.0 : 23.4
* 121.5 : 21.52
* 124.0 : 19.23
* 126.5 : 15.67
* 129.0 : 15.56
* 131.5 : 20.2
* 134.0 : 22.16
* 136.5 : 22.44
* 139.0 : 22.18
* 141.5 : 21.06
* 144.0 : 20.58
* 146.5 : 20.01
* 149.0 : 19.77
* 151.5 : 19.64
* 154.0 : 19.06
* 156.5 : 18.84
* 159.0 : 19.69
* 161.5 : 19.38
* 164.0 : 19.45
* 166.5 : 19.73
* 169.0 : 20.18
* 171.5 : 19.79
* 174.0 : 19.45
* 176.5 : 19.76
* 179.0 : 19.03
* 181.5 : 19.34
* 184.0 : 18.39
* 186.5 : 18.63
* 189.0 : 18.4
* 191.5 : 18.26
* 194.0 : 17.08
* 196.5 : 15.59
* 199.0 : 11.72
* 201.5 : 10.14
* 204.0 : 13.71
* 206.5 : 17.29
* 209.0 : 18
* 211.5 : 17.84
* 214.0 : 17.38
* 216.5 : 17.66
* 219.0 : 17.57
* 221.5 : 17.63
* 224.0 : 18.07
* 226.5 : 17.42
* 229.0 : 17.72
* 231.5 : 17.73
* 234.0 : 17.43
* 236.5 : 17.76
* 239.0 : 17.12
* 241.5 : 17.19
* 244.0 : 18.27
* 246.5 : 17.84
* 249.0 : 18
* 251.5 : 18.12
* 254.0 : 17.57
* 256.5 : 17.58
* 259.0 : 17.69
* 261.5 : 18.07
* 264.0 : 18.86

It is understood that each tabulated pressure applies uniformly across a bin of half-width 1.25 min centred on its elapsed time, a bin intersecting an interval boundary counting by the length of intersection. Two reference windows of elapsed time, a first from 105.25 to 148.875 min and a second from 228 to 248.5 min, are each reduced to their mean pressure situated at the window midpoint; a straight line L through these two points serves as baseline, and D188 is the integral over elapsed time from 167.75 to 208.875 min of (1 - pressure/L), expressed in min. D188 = 4.1 min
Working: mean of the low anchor 21.1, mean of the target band 17.3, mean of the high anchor 17.6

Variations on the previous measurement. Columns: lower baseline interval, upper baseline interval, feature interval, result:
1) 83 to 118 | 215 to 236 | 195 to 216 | 3.6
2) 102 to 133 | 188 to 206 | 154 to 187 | -4.5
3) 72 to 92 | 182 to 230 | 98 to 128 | -0.2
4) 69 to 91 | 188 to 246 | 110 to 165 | 0.4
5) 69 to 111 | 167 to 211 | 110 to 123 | -0.8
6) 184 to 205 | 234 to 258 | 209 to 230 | -1.3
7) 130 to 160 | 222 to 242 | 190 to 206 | 3.5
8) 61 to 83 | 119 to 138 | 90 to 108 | -1.2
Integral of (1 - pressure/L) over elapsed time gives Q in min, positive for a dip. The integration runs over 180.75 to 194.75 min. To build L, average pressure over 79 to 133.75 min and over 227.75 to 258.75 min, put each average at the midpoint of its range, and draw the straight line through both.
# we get 0.76 min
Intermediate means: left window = 21.9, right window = 17.7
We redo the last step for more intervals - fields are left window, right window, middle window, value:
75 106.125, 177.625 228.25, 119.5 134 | 1.4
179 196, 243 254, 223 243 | 0.6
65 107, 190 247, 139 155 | 0.0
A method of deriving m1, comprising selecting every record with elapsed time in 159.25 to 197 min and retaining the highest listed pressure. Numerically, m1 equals 20.18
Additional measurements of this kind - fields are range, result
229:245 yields 18.27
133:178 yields 22.44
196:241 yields 18.07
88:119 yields 23.4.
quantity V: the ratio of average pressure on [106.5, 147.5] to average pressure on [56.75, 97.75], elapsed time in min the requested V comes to 0.94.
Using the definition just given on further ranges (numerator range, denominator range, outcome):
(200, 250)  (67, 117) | 0.74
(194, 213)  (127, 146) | 0.74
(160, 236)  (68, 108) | 0.76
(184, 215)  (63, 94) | 0.70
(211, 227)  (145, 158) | 0.91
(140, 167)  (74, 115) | 0.86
